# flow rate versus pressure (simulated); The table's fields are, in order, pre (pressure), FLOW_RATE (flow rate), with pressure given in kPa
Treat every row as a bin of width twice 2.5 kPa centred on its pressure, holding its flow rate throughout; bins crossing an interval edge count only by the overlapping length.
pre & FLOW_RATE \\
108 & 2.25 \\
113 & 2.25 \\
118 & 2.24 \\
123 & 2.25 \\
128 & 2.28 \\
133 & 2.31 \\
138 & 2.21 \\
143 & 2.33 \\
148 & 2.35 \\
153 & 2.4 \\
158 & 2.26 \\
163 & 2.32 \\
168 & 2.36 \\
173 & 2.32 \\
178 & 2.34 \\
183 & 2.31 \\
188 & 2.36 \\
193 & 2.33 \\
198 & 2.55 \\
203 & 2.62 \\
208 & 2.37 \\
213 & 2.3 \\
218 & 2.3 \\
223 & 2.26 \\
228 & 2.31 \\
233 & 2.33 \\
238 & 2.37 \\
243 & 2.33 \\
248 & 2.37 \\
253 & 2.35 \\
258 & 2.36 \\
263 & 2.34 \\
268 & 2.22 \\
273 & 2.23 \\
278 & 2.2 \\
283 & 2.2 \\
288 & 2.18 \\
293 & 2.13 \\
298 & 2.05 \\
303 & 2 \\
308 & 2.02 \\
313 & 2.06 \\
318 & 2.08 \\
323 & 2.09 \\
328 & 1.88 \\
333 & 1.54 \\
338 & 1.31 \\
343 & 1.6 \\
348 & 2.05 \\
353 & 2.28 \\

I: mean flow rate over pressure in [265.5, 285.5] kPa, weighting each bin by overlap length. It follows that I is 2.21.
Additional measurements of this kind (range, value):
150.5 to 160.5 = 2.33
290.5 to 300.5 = 2.09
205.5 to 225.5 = 2.31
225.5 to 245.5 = 2.33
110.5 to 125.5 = 2.25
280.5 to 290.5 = 2.19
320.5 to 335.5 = 1.84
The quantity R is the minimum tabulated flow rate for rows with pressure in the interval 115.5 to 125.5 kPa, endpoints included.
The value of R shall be 2.24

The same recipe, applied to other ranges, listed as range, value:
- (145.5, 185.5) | 2.26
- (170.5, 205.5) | 2.31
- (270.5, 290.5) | 2.18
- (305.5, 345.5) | 1.31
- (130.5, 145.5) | 2.21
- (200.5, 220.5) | 2.3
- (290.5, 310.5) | 2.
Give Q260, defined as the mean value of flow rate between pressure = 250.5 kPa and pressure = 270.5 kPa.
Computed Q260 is 2.32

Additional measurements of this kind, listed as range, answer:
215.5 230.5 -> 2.29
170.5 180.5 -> 2.33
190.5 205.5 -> 2.5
